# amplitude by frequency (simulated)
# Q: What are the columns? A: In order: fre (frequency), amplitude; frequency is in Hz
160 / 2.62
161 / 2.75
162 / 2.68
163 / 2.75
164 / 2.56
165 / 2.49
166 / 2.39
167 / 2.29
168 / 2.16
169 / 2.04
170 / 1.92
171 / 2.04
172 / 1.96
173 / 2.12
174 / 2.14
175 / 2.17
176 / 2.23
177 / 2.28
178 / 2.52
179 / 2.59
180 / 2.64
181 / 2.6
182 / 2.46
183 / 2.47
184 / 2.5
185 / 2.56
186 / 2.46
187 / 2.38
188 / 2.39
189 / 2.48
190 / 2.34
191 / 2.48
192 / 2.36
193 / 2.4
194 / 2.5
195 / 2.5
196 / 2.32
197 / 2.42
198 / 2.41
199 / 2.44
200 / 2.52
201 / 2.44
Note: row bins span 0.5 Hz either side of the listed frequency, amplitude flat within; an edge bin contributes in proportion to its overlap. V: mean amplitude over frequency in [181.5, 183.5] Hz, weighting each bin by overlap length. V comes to 2.46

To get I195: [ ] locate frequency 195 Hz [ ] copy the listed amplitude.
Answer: 2.5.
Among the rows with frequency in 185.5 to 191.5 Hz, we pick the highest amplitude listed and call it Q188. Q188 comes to 2.48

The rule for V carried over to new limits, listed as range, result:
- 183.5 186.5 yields 2.51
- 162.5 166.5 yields 2.55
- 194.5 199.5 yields 2.42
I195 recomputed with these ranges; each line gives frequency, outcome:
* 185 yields 2.56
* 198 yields 2.41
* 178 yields 2.52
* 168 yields 2.16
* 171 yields 2.04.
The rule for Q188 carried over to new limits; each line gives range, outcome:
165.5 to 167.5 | 2.39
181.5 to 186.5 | 2.56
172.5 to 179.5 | 2.59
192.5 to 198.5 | 2.5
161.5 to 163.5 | 2.75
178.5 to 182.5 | 2.64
